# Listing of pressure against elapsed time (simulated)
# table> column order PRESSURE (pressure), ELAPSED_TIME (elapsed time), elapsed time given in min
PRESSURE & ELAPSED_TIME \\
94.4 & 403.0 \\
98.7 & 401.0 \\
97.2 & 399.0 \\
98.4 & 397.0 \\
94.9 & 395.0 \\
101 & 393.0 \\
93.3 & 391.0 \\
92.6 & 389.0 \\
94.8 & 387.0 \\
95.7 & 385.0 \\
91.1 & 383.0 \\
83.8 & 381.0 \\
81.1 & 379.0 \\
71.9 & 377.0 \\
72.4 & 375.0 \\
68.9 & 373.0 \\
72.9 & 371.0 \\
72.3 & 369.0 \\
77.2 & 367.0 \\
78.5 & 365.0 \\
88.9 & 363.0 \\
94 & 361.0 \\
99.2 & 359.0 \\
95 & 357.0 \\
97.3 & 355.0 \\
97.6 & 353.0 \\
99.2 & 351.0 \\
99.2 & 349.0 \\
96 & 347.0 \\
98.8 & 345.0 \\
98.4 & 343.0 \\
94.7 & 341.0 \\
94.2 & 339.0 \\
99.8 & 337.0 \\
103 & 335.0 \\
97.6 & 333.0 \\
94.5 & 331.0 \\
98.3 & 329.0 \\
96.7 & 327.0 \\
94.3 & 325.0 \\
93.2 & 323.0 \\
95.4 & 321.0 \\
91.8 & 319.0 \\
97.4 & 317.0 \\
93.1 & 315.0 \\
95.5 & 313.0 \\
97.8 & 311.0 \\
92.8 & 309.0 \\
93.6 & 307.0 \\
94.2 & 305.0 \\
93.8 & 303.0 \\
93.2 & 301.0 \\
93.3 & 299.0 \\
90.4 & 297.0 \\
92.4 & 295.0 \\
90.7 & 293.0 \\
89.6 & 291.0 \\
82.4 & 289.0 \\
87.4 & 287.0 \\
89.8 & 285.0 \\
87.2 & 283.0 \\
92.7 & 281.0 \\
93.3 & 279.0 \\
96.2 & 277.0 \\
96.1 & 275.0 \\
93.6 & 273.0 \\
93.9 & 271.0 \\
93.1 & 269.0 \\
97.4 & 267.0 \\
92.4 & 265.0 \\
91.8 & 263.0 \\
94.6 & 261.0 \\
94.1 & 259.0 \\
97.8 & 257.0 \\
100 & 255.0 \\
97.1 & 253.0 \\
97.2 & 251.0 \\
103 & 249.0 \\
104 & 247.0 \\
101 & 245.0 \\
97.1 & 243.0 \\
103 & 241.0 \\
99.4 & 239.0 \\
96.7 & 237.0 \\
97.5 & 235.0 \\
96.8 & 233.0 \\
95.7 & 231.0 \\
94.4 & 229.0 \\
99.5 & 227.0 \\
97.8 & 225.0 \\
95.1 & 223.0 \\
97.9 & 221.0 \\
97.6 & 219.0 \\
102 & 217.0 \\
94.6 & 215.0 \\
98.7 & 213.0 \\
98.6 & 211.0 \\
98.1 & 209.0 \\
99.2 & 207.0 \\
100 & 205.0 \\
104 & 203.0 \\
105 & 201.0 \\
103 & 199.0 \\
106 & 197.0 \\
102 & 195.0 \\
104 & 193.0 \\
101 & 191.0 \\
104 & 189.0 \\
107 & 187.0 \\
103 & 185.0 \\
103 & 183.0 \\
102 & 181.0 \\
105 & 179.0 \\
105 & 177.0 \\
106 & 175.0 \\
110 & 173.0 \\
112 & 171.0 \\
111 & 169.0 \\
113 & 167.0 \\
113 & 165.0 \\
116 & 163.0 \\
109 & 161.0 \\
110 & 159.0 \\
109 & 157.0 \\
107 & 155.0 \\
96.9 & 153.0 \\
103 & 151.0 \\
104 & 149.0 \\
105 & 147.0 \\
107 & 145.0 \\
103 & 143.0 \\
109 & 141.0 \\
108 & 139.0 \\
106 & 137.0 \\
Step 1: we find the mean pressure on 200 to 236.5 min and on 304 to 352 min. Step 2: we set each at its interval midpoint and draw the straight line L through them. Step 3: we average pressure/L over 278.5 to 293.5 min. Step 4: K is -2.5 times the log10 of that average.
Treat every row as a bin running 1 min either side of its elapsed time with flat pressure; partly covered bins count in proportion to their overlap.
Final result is 0.095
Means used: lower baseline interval 98.4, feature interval 88.9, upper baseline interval 96.2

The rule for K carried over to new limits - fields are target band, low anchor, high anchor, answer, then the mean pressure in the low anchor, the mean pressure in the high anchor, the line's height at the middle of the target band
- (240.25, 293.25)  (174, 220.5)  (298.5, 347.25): 0.04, 102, 95.7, 98.5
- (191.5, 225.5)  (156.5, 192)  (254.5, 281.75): 0.03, 108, 94.7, 103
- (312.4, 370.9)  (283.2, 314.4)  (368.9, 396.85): -0.06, 91.7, 85.6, 88.6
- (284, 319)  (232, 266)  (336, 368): 0.04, 97.9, 94.2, 96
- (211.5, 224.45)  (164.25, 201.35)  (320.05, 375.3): 0.06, 106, 91.9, 103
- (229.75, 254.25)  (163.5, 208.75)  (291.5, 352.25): 0.02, 105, 95.4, 101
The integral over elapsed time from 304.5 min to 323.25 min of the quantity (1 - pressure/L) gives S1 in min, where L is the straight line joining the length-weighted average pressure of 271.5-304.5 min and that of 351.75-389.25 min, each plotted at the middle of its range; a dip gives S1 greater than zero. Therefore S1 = -1.04 min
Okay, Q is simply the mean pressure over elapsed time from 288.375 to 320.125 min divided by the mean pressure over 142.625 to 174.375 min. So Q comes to 0.86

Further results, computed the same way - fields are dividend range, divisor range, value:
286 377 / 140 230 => 0.88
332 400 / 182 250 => 0.91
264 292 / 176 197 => 0.89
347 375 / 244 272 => 0.90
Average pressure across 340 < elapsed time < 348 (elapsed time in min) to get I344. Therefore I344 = 97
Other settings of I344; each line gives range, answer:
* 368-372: 72.6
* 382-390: 93.6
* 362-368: 81.5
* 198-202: 104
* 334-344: 98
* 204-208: 99.6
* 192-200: 104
